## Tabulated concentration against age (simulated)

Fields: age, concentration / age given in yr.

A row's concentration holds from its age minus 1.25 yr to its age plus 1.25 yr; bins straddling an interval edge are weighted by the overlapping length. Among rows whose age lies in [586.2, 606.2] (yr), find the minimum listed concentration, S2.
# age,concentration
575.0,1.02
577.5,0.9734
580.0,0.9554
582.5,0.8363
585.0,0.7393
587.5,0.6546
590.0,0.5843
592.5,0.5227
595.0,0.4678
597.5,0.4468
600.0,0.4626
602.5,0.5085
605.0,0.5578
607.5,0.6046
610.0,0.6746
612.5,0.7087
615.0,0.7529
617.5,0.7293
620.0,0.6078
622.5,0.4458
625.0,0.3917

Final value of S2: 0.4468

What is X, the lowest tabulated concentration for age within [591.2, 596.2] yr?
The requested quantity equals 0.4678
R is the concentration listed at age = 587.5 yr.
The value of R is 0.6546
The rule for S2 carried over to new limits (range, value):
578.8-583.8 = 0.8363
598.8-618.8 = 0.4626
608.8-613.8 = 0.6746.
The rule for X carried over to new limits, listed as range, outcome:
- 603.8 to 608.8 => 0.5578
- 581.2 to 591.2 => 0.5843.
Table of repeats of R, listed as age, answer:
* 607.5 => 0.6046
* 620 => 0.6078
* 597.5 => 0.4468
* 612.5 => 0.7087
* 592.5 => 0.5227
